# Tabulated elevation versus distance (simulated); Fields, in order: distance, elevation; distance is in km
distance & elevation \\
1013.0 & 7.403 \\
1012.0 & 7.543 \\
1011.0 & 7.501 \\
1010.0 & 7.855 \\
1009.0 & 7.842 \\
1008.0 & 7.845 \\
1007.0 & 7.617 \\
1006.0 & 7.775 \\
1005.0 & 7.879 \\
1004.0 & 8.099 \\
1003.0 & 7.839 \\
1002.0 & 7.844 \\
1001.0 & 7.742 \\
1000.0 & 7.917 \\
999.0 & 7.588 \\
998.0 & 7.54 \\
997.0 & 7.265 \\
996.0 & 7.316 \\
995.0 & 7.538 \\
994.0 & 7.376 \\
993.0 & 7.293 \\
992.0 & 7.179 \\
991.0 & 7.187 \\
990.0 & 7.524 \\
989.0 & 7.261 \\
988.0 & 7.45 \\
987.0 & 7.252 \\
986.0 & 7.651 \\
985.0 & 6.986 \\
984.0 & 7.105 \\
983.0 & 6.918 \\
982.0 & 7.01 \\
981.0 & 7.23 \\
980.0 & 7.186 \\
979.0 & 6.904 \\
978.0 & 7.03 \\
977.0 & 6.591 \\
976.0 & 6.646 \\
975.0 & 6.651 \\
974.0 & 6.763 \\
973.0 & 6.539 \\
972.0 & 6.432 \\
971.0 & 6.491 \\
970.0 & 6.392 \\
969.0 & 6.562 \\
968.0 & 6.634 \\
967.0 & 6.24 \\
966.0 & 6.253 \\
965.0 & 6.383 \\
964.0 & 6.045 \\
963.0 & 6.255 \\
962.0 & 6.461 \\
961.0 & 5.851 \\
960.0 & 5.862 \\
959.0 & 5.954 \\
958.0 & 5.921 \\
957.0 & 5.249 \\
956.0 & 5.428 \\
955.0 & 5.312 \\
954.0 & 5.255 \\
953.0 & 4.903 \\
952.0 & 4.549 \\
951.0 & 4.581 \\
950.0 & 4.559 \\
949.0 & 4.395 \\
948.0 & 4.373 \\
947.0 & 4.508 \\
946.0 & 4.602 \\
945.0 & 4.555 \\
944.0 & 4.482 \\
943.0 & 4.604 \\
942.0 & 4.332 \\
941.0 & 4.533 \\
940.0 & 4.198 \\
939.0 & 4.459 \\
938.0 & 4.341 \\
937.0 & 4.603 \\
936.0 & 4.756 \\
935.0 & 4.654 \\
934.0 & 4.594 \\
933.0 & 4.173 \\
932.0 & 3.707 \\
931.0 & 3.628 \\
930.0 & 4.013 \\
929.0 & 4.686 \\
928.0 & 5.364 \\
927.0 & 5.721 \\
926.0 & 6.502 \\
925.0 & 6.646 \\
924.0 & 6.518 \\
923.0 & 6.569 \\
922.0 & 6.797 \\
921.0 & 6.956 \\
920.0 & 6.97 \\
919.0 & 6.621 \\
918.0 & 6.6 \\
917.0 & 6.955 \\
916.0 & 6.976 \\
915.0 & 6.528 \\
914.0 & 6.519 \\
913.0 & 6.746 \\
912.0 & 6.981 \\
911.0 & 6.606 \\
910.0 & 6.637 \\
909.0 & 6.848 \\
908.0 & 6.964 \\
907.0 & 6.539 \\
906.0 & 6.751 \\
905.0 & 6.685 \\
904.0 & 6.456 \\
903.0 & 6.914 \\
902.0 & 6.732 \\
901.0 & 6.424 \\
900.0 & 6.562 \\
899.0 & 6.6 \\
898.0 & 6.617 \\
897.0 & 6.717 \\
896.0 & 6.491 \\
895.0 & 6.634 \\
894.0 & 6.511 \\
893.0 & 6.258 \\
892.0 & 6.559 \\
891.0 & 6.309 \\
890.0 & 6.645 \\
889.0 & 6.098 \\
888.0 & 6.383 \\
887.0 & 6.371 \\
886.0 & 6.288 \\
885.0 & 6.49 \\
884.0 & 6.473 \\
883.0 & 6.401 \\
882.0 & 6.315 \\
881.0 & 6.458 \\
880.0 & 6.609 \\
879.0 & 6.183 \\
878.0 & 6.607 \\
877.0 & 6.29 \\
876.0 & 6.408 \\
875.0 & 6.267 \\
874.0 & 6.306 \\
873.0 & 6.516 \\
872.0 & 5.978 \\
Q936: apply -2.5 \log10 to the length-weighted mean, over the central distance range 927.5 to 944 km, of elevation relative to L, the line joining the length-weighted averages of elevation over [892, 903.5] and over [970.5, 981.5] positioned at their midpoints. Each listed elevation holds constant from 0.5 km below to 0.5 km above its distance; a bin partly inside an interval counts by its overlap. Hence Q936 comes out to 0.448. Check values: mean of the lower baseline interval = 6.59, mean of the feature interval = 4.42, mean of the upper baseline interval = 6.77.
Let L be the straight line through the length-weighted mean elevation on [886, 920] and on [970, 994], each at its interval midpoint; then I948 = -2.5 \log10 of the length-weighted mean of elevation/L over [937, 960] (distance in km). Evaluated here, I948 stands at 0.39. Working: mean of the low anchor 6.61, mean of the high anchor 7.01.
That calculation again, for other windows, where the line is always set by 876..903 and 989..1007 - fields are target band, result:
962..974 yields 0.14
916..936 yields 0.20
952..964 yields 0.26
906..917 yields -0.01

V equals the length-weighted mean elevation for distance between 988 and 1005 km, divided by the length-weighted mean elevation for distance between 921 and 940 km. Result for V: 1.5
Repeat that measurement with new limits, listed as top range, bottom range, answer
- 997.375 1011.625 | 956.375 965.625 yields 1.30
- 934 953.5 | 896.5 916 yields 0.68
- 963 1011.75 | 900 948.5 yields 1.26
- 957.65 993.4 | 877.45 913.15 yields 1.03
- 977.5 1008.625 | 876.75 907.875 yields 1.14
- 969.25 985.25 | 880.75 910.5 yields 1.04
